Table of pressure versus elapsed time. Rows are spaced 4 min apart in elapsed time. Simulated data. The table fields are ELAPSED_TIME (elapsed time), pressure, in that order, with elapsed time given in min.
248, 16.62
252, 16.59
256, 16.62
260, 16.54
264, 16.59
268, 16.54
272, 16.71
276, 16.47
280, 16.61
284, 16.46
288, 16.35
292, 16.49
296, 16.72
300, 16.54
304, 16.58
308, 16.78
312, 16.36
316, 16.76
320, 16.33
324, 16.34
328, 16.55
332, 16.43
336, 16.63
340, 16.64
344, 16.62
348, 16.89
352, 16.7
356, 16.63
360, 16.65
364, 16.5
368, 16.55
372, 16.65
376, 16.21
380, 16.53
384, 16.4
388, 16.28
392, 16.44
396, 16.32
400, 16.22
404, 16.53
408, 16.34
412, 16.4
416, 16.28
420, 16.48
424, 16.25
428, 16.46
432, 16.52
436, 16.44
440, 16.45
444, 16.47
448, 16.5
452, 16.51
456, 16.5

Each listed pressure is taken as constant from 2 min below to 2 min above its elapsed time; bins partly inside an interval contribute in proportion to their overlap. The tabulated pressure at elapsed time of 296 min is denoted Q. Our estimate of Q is 16.72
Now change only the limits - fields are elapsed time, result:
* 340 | 16.64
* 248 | 16.62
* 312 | 16.36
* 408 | 16.34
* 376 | 16.21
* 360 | 16.65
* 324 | 16.34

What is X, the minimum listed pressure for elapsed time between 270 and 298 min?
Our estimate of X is 16.35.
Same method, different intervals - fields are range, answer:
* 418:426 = 16.25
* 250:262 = 16.54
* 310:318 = 16.36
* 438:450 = 16.45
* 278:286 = 16.46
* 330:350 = 16.43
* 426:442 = 16.44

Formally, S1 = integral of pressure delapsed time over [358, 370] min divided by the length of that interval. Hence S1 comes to 16.6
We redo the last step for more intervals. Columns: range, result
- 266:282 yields 16.6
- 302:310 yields 16.7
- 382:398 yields 16.4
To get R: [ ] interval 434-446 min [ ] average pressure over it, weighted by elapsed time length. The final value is 16.5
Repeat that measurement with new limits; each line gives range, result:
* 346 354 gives 16.8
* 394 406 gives 16.4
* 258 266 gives 16.6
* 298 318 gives 16.6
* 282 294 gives 16.4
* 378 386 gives 16.5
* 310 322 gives 16.5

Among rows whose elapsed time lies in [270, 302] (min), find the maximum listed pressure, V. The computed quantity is 16.72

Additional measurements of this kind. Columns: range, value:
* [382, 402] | 16.44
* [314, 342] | 16.76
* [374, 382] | 16.53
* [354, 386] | 16.65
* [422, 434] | 16.52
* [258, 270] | 16.59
